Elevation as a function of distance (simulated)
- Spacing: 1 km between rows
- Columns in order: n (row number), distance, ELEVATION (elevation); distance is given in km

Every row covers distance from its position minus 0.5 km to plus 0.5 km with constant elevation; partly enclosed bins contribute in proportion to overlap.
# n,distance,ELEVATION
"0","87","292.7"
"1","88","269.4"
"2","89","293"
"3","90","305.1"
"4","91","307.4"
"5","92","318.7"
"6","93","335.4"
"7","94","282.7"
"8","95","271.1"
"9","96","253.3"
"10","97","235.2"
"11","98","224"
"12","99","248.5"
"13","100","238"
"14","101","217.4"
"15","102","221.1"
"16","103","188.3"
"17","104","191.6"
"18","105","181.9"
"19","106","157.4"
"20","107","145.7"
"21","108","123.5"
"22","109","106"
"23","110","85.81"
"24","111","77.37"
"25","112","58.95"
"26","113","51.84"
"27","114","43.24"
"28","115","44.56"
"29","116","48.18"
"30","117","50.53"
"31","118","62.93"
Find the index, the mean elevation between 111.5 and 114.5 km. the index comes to 51.3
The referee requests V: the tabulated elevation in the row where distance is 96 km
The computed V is 253.3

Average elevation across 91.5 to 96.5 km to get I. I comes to 292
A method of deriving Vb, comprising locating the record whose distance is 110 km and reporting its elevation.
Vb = 85.81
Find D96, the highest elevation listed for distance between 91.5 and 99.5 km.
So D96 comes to 335.4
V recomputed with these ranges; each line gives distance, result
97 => 235.2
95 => 271.1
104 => 191.6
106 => 157.4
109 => 106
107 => 145.7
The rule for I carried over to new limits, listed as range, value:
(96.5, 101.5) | 233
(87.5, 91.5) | 294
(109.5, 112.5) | 74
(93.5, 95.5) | 277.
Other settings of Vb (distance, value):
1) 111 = 77.37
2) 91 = 307.4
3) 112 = 58.95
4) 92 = 318.7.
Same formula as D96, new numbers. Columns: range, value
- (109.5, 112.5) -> 85.81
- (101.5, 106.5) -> 221.1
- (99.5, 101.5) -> 238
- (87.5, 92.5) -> 318.7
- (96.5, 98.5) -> 235.2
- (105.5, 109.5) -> 157.4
